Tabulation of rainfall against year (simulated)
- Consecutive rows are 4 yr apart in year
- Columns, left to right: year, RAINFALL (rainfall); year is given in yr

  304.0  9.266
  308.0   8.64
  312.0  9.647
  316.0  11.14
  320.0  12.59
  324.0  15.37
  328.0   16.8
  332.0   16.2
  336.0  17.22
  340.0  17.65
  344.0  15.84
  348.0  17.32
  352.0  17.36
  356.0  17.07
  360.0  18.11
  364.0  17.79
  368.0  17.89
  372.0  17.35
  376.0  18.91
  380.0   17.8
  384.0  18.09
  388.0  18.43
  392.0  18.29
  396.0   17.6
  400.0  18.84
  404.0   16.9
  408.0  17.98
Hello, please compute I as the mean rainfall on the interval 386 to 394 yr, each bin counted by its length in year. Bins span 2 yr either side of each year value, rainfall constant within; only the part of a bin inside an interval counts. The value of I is 18.4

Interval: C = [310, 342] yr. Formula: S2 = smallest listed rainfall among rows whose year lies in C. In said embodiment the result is 9.647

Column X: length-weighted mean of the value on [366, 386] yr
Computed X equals 18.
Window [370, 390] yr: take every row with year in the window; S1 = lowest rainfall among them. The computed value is 17.35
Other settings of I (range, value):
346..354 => 17.3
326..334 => 16.5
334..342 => 17.4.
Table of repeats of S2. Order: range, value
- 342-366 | 15.84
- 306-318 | 8.64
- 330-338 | 16.2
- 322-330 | 15.37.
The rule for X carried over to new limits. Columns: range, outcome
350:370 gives 17.6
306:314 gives 9.14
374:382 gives 18.4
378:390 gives 18.1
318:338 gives 15.6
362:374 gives 17.7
